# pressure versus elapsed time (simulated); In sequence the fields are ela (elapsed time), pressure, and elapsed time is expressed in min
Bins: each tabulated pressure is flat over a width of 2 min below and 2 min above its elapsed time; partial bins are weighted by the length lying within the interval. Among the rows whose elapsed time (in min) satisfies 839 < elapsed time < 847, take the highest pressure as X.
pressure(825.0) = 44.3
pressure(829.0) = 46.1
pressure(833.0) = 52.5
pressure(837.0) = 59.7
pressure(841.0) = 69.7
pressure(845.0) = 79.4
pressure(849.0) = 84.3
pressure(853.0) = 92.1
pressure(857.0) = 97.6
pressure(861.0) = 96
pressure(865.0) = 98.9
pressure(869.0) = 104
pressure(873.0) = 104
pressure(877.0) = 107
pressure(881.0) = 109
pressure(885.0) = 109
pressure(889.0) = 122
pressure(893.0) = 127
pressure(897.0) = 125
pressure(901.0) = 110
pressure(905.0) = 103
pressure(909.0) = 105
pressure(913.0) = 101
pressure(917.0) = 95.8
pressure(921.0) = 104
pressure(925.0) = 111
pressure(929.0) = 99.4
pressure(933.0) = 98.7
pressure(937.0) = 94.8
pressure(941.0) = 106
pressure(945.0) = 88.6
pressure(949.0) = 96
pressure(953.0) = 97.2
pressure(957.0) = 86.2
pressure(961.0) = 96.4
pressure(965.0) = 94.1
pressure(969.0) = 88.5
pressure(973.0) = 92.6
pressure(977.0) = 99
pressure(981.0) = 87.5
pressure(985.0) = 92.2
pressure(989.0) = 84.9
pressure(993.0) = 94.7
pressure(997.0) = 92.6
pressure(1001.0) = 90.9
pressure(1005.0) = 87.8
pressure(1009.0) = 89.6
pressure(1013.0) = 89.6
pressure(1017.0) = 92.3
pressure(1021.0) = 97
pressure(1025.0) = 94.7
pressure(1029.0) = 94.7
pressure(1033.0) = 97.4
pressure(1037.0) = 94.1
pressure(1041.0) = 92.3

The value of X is 79.4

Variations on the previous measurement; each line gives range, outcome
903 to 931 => 111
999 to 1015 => 90.9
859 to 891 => 122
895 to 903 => 125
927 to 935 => 99.4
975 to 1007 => 99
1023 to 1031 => 94.7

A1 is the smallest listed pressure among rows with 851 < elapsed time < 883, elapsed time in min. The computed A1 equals 92.1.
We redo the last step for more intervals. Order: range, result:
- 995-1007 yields 87.8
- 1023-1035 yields 94.7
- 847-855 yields 84.3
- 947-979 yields 86.2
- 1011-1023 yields 89.6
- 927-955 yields 88.6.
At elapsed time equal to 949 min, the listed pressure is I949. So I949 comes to 96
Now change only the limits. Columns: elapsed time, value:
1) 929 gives 99.4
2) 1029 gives 94.7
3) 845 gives 79.4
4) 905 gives 103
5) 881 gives 109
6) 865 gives 98.9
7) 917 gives 95.8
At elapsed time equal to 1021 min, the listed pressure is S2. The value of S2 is 97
